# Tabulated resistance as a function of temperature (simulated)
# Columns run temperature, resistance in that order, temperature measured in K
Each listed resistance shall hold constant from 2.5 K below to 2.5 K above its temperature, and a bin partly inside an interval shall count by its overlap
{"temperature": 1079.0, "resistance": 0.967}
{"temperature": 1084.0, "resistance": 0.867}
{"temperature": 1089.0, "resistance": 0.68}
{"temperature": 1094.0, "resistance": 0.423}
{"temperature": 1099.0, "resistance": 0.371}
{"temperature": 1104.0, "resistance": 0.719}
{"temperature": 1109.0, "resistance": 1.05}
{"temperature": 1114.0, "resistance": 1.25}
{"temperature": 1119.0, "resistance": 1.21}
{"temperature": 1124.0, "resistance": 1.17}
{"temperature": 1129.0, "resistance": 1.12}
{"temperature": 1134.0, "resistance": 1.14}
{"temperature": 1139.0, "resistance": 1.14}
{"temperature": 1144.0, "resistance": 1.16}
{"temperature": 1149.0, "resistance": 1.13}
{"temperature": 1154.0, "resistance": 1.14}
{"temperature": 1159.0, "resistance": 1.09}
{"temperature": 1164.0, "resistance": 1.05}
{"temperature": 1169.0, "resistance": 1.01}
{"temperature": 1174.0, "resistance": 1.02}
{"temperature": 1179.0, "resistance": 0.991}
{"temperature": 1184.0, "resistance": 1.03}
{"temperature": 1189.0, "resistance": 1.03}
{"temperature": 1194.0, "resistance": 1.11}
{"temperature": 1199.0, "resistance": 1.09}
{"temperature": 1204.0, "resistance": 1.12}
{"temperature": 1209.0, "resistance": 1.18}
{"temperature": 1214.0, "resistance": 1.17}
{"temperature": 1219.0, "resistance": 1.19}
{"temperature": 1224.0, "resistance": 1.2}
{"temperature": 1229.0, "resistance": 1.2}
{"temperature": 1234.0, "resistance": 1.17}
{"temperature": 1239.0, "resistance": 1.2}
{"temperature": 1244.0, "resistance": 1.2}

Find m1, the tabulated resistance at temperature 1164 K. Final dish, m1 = 1.05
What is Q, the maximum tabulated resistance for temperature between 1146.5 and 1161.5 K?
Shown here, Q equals 1.14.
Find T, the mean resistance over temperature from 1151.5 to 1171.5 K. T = 1.07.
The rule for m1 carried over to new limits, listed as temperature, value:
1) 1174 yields 1.02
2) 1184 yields 1.03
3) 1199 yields 1.09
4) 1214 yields 1.17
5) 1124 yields 1.17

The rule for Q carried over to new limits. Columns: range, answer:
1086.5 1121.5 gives 1.25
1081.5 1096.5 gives 0.867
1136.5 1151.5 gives 1.16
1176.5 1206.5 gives 1.12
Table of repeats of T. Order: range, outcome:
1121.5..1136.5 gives 1.14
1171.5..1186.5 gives 1.01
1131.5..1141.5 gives 1.14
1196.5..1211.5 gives 1.13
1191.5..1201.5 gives 1.1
